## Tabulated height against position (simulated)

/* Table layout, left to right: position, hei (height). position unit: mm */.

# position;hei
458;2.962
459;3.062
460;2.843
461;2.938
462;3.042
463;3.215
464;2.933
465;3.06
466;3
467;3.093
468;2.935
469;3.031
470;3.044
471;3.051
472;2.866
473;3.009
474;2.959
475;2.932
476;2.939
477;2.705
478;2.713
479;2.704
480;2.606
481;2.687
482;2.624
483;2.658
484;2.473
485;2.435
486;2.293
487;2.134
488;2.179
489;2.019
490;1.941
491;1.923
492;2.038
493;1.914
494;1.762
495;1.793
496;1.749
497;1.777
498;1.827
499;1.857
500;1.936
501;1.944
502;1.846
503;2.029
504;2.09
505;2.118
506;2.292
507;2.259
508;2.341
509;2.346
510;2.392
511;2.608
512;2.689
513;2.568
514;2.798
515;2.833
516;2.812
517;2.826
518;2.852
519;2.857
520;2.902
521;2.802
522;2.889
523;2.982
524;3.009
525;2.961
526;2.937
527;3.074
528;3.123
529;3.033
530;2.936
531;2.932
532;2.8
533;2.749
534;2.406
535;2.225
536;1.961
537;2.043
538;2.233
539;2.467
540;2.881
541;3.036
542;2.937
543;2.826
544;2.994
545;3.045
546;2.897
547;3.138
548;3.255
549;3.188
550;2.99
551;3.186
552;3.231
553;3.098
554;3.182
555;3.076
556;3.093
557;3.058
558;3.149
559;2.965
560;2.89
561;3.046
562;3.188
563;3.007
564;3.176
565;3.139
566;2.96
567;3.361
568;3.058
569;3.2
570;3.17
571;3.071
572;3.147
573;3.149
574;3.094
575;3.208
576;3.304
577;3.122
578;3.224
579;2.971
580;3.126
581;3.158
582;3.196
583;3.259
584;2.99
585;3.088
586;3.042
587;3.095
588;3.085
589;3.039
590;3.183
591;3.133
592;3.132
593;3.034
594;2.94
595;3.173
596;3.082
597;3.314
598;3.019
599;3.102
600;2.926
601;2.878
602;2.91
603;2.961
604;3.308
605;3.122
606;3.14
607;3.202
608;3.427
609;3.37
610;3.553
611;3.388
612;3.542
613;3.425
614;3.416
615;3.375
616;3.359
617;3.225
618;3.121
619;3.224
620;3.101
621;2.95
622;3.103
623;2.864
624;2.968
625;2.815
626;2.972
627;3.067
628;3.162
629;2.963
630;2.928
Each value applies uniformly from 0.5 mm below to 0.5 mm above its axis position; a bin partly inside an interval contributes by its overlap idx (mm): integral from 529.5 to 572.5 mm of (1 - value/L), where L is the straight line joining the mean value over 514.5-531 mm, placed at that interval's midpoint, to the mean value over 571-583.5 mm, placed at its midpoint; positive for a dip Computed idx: 1.6 mm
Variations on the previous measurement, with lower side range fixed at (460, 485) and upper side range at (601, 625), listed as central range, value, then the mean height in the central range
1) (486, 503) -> 5.8 mm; 1.93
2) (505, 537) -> 3.1 mm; 2.7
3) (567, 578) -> -0.2 mm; 3.17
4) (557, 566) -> 0.1 mm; 3.06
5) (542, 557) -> -0.1 mm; 3.08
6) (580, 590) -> 0.1 mm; 3.11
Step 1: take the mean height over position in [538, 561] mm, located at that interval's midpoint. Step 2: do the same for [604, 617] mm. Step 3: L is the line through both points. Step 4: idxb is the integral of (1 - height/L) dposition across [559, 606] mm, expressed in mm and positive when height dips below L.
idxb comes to 1.33 mm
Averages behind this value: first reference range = 3.01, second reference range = 3.35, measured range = 3.1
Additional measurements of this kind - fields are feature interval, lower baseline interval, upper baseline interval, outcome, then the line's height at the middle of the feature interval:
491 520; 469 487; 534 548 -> 4.82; 2.71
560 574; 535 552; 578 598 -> -0.71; 2.97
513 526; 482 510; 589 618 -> -2.99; 2.33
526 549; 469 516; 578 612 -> -0.63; 2.71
